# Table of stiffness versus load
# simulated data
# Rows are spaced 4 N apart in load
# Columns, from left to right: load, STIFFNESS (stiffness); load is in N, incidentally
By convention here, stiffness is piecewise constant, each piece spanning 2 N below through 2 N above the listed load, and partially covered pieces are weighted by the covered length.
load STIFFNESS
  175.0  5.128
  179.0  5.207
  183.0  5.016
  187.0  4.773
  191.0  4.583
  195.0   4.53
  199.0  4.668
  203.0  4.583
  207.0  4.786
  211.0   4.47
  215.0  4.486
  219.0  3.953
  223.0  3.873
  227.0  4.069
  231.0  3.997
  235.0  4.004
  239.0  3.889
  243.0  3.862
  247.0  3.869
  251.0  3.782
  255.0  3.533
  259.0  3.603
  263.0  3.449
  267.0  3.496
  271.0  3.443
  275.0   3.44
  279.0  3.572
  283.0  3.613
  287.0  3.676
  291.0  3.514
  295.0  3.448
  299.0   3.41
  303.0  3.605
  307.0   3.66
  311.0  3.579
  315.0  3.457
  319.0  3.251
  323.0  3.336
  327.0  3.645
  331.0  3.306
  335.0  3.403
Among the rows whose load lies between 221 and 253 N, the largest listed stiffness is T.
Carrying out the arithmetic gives 4.069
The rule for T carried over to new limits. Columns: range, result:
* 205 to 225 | 4.786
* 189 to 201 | 4.668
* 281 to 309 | 3.676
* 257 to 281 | 3.603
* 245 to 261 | 3.869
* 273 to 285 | 3.613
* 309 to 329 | 3.645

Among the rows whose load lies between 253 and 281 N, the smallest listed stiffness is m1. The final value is 3.44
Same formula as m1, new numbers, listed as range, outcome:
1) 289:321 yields 3.251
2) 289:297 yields 3.448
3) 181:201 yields 4.53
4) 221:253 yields 3.782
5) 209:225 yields 3.873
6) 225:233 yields 3.997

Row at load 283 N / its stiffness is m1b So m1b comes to 3.613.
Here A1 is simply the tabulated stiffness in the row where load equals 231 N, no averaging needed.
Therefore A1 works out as 3.997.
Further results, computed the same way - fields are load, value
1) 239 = 3.889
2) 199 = 4.668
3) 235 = 4.004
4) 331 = 3.306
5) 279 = 3.572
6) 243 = 3.862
